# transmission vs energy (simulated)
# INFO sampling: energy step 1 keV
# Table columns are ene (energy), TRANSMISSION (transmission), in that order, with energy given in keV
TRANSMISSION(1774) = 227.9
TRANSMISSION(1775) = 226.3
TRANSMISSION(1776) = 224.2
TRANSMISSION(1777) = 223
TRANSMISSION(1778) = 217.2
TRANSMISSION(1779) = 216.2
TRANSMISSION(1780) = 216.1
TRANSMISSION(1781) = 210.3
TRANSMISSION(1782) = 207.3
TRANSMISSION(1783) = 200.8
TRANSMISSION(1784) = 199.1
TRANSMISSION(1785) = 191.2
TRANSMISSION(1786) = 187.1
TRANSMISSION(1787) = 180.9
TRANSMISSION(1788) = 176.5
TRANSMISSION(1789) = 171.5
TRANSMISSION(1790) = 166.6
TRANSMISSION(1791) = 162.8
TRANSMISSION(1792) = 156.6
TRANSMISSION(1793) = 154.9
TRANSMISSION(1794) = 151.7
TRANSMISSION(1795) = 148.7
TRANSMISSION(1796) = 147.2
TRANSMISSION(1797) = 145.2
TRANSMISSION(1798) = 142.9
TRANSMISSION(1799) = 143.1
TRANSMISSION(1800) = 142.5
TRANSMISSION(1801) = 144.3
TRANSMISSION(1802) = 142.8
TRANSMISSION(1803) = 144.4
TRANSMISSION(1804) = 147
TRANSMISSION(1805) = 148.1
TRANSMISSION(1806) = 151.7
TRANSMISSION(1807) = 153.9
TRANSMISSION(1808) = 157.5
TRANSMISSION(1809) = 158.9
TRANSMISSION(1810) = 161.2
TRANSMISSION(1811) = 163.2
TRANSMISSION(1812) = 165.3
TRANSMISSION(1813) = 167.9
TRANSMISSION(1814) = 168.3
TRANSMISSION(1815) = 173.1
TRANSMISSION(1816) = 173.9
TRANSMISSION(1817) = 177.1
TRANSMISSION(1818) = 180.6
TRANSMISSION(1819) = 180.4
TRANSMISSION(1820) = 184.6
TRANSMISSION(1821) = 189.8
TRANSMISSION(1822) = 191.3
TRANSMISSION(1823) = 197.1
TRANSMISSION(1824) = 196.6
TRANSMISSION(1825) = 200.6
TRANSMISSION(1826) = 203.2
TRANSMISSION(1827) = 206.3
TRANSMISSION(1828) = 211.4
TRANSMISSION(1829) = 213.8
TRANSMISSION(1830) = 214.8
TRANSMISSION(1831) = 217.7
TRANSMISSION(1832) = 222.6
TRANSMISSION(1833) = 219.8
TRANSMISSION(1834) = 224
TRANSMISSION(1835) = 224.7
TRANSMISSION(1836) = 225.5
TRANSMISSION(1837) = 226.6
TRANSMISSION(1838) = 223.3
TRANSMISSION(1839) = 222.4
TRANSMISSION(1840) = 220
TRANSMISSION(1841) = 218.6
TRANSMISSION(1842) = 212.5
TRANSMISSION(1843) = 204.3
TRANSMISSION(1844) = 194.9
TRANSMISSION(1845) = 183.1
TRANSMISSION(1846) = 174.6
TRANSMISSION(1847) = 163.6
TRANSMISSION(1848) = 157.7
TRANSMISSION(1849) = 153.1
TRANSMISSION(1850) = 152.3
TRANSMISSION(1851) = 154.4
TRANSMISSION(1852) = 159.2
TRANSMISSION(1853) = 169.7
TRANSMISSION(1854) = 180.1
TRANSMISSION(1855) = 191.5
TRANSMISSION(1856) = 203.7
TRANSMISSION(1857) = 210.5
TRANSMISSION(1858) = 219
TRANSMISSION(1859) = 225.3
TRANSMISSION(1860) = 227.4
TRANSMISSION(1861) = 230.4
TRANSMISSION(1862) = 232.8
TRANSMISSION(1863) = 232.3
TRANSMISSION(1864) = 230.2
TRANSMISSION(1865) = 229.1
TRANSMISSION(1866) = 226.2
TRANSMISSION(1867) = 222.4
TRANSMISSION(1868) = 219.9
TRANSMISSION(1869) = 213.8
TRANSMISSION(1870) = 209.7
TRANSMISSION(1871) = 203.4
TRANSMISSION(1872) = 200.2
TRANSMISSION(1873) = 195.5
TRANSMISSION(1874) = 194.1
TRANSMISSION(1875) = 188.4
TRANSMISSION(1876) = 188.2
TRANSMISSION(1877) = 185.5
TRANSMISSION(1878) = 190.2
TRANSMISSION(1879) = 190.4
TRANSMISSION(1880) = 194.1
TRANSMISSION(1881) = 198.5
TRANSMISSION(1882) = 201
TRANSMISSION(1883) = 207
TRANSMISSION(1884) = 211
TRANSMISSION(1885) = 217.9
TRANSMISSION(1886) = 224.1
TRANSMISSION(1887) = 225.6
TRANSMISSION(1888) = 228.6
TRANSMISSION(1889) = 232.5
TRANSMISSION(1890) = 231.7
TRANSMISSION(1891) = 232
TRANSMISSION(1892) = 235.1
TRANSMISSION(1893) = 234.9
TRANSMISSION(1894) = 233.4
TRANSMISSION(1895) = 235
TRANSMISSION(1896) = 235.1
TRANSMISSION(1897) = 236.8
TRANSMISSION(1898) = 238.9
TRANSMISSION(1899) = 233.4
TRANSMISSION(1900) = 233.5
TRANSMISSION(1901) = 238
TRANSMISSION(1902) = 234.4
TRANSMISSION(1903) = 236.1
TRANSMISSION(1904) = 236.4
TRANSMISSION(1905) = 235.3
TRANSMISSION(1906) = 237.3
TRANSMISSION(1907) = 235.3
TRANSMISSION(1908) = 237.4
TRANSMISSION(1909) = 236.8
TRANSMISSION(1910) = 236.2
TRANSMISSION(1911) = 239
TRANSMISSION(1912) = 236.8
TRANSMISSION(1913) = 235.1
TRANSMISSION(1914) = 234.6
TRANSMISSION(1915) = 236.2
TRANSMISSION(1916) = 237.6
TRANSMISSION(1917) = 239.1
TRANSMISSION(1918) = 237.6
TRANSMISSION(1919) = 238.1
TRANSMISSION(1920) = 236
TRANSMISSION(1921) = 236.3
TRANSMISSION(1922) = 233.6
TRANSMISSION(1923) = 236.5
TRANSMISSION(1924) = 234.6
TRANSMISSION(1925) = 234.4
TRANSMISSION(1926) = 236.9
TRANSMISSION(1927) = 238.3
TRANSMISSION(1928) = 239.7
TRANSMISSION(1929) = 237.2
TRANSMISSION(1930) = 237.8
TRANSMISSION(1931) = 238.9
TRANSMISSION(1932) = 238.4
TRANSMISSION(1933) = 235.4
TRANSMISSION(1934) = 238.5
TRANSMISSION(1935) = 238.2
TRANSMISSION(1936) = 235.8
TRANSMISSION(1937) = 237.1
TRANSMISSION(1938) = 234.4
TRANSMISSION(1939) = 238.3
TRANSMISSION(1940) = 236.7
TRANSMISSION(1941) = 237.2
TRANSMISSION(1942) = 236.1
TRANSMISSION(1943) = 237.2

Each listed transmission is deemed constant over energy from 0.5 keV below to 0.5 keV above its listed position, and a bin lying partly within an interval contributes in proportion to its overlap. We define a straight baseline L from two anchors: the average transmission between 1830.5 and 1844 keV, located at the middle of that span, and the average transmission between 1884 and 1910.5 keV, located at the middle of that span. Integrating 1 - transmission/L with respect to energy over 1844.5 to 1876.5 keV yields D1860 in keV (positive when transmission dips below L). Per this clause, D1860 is 3.8 keV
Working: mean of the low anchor 219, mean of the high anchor 233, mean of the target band 198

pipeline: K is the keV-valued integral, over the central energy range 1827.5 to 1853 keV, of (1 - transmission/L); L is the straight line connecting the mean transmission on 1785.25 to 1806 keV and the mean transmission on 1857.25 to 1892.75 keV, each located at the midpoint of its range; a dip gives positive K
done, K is -1.6 keV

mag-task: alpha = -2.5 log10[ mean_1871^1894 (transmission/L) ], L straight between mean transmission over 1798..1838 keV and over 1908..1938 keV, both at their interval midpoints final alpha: 0.03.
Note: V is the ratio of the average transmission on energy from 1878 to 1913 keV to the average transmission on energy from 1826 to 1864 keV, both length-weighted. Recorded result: 1.12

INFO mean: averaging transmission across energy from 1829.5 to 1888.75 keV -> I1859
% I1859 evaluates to 205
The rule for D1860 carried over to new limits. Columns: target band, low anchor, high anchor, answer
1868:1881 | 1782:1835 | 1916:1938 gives 0.80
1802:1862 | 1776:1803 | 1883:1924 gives 2.29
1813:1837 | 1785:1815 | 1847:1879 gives -3.47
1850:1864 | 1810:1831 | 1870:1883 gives -0.67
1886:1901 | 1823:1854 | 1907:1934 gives -0.59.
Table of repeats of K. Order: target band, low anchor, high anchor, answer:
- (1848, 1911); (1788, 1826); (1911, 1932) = -1.18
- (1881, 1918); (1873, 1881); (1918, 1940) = -3.66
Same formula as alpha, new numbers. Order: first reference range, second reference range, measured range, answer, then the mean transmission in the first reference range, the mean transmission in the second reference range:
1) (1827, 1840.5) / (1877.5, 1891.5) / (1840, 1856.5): 0.20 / 220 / 213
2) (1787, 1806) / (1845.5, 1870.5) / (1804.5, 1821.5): -0.02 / 153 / 200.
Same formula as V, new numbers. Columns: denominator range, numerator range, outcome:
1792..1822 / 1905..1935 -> 1.49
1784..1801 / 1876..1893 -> 1.32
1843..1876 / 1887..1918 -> 1.19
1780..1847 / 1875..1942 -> 1.26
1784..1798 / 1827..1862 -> 1.22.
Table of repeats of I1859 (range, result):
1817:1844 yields 208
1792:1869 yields 187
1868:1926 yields 224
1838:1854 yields 184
